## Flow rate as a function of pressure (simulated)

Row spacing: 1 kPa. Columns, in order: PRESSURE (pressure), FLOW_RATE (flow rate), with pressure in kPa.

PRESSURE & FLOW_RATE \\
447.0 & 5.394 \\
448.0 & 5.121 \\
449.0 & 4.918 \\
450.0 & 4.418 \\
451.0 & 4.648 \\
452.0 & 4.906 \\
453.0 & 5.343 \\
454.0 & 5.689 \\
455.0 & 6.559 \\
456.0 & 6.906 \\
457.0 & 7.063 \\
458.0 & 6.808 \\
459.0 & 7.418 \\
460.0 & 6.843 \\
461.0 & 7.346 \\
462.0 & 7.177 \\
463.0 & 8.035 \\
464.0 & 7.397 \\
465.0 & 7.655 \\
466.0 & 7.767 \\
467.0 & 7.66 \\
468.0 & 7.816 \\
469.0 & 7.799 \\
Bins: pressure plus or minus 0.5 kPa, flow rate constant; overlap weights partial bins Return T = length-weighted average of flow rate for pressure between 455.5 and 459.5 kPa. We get 7.05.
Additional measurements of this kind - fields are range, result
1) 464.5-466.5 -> 7.71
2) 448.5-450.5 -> 4.67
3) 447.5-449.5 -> 5.02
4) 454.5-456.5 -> 6.73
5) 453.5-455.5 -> 6.12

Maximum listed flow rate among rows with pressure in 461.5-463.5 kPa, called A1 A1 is 8.035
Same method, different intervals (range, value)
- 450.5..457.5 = 7.063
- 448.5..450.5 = 4.918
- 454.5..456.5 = 6.906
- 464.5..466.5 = 7.767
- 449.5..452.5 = 4.906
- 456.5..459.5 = 7.418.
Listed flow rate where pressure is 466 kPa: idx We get 7.767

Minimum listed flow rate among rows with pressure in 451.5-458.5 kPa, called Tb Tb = 4.906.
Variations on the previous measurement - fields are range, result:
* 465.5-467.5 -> 7.66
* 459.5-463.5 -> 6.843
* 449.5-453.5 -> 4.418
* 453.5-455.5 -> 5.689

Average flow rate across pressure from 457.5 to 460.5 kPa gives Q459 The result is 7.02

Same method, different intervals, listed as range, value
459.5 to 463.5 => 7.35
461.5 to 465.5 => 7.57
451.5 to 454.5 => 5.31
